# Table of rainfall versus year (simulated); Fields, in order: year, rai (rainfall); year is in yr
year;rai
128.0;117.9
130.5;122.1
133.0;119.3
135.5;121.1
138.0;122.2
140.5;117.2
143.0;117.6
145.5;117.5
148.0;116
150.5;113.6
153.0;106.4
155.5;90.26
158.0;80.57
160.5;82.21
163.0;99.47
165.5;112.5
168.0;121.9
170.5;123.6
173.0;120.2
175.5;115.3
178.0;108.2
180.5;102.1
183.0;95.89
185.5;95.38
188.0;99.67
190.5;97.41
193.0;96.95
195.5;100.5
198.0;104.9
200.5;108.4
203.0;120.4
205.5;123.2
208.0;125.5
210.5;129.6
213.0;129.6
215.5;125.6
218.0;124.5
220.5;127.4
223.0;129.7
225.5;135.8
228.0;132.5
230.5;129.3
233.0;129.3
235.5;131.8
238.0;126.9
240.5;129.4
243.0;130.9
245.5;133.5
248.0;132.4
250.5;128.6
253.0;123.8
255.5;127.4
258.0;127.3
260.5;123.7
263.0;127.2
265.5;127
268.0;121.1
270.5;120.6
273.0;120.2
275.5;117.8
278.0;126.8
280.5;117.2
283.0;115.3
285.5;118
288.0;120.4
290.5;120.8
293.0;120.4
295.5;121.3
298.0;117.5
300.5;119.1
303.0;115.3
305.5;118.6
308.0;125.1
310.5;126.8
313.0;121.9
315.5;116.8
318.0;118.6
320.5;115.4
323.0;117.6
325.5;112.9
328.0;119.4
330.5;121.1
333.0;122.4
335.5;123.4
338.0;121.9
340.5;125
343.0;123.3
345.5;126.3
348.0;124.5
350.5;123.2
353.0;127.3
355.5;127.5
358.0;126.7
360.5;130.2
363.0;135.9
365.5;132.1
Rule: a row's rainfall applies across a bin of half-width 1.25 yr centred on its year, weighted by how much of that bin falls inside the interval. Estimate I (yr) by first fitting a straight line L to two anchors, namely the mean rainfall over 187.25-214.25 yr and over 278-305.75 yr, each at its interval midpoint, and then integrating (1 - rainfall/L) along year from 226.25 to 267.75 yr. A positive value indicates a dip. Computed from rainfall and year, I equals -4.6 yr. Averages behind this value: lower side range 113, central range 129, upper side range 119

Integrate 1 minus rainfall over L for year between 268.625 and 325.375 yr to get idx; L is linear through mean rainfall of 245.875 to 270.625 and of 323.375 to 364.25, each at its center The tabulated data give 2.70 yr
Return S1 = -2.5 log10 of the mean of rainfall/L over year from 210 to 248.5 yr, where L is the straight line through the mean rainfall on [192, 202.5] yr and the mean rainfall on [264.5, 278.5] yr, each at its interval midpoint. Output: -0.16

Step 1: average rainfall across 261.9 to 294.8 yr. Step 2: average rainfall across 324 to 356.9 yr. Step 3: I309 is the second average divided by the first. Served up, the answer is 1.02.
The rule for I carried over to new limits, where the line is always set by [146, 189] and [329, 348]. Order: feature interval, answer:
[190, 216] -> -1.41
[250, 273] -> -1.93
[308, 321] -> 0.01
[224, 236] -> -2.13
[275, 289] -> -0.23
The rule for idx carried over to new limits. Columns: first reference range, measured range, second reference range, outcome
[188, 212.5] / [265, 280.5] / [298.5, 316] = -0.5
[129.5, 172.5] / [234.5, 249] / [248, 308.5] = -1.5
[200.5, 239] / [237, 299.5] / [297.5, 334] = -0.2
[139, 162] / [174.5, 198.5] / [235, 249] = 2.8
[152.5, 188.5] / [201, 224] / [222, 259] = -1.2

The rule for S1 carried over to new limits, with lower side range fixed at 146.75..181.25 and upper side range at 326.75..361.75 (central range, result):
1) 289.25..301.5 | 0.00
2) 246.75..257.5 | -0.11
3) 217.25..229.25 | -0.16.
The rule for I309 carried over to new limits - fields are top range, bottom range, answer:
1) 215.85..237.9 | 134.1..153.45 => 1.11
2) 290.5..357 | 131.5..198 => 1.13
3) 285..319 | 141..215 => 1.10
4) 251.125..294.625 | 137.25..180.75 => 1.12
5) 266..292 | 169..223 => 1.06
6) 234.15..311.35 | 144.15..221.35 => 1.12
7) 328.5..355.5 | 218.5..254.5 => 0.95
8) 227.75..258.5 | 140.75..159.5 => 1.22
